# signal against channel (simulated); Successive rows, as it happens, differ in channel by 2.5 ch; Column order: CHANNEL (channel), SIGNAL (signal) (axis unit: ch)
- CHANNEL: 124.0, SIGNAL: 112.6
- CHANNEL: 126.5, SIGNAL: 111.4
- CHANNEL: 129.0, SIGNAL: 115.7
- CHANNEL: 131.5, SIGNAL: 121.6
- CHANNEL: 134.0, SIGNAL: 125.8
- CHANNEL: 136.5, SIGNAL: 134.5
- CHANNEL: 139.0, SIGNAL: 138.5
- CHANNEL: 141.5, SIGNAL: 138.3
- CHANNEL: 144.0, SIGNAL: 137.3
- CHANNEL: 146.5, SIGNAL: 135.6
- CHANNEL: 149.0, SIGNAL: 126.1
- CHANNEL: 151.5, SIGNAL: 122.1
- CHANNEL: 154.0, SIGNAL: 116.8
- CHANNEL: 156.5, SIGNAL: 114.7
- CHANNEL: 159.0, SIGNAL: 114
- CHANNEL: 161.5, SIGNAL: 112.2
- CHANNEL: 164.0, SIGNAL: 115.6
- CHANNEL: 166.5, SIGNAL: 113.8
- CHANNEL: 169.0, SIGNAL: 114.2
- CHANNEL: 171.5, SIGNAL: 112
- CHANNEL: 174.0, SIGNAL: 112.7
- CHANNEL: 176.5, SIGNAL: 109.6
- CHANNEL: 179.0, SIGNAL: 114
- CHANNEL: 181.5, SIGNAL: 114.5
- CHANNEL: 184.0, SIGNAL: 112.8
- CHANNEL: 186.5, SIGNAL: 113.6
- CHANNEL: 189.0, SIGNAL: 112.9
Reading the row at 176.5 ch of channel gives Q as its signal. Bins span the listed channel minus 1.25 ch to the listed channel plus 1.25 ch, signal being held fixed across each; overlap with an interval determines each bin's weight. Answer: 109.6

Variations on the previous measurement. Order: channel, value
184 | 112.8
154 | 116.8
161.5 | 112.2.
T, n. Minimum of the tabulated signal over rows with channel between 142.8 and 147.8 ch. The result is 135.6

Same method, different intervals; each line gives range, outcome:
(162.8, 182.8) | 109.6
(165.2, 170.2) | 113.8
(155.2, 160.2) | 114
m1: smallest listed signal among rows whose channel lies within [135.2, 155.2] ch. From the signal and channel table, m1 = 116.8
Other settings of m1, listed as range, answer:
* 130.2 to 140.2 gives 121.6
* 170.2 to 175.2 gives 112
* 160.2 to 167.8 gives 112.2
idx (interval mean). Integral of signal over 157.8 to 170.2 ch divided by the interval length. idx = 114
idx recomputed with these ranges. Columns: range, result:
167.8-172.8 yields 113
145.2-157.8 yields 123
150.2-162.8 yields 116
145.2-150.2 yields 131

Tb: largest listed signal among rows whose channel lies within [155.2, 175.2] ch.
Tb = 115.6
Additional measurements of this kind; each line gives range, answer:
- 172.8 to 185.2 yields 114.5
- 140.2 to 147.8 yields 138.3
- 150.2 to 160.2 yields 122.1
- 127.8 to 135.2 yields 125.8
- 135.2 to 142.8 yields 138.5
